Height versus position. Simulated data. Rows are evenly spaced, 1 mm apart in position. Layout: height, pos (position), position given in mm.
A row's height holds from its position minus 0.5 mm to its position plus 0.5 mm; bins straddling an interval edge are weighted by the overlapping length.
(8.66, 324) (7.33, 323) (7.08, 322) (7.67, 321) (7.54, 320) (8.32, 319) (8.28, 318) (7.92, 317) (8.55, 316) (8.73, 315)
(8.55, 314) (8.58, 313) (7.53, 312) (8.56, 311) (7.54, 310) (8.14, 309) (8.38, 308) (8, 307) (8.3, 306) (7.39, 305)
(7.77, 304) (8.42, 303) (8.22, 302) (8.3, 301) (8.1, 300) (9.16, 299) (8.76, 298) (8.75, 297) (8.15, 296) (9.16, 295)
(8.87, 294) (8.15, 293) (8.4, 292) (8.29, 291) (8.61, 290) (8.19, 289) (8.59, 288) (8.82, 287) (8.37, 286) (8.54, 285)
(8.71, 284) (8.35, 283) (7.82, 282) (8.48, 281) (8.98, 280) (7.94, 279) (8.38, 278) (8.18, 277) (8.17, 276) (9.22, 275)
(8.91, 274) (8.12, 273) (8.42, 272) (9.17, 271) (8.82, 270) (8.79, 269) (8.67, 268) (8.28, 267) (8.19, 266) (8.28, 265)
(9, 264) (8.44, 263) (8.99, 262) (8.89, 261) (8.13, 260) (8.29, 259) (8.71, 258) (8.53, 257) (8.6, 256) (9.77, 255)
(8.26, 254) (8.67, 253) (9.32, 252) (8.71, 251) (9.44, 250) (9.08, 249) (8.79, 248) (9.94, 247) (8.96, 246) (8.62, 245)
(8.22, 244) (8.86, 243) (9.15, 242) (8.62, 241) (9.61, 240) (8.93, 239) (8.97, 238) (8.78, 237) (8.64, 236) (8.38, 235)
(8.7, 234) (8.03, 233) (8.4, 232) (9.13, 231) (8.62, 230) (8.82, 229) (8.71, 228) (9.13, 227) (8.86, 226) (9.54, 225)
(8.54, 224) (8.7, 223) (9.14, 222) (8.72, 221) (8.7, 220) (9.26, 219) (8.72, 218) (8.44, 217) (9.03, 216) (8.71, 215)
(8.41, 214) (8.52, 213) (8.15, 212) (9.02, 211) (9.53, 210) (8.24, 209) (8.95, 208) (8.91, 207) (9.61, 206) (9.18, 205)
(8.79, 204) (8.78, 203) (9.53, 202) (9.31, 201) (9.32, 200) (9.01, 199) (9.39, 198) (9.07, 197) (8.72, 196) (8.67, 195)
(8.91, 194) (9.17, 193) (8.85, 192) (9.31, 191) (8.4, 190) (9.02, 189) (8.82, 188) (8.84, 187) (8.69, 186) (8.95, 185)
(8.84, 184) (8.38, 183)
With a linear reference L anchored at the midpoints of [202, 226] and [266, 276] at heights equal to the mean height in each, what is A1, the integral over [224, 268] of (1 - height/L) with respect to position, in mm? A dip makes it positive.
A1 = -0.2 mm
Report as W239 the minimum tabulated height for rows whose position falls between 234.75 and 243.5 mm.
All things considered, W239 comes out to 8.38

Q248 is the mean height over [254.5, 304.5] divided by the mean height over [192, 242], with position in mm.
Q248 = 0.96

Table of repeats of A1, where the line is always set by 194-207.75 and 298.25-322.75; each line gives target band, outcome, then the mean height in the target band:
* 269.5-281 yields -0.18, 8.57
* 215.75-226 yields 0.04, 8.87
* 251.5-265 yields -0.22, 8.72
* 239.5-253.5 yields -0.50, 9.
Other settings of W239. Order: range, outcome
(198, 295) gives 7.82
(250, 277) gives 8.12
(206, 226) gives 8.15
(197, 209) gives 8.24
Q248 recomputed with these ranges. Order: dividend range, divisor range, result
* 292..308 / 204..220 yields 0.95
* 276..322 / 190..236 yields 0.94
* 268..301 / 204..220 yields 0.97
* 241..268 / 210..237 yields 1.00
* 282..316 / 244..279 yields 0.96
